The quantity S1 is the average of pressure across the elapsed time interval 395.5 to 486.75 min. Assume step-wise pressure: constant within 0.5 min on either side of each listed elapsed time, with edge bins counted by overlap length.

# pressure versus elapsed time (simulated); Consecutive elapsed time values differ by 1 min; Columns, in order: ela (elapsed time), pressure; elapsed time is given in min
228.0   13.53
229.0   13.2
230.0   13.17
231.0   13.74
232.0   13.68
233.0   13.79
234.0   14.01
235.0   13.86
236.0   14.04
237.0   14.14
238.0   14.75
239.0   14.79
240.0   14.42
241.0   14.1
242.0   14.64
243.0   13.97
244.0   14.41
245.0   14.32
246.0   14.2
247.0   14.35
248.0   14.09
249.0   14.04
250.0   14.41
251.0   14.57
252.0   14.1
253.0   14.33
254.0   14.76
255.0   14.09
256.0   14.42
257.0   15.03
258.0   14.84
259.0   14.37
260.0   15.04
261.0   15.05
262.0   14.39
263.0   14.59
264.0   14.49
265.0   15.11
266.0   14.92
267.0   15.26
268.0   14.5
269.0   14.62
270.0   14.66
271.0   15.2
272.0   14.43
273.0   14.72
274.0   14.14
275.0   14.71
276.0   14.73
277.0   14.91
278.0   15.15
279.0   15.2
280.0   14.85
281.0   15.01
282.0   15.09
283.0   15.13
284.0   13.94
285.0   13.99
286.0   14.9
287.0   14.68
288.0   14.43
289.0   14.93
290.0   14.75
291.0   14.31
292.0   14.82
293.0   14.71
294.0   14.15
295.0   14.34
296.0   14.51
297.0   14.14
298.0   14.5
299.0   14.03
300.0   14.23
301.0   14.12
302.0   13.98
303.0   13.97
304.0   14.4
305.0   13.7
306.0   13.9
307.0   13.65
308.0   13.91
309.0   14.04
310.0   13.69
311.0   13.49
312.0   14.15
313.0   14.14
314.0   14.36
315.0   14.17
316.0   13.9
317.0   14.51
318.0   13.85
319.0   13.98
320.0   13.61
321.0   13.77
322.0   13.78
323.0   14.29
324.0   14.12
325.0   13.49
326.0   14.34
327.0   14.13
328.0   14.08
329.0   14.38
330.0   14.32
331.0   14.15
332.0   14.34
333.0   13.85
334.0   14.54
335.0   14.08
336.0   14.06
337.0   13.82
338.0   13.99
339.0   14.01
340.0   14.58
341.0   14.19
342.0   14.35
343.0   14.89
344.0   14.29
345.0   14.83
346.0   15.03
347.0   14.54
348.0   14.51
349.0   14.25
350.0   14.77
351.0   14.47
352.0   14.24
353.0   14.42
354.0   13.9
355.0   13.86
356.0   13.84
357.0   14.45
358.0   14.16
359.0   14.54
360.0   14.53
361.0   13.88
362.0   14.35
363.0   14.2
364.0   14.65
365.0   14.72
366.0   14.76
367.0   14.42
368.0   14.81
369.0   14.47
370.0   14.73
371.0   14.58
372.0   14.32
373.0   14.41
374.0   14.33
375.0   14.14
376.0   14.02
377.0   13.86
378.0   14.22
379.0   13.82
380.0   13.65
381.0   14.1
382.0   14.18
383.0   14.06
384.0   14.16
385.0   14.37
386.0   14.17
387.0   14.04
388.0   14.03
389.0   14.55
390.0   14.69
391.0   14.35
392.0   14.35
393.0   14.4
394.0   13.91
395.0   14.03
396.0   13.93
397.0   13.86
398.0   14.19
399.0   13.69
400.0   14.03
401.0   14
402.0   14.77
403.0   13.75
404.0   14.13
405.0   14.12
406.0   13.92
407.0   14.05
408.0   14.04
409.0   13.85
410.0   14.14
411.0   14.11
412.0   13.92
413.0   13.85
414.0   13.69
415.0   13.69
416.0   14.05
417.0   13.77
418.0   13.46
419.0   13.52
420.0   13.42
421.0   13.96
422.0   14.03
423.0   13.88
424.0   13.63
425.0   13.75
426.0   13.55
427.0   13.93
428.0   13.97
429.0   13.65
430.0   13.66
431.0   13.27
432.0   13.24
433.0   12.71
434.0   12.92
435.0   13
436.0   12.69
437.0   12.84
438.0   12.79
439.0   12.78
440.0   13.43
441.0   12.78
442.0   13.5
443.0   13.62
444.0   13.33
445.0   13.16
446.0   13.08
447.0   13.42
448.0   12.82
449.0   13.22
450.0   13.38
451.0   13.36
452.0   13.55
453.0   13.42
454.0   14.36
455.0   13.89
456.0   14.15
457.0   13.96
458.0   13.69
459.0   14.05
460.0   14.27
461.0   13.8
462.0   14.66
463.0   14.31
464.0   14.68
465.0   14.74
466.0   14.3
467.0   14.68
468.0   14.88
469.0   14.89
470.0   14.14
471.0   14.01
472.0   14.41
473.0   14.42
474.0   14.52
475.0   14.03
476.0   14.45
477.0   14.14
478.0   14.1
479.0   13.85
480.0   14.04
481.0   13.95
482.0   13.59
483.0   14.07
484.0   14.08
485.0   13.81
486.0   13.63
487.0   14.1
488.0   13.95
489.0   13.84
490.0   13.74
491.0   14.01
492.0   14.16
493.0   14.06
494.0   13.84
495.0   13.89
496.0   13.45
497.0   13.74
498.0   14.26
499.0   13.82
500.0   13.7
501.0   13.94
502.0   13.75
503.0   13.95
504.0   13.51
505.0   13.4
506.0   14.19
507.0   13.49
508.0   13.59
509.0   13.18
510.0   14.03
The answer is 13.8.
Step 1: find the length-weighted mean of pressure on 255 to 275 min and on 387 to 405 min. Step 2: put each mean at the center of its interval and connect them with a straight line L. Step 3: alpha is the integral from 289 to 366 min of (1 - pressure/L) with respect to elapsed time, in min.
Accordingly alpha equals 1.2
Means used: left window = 14.7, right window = 14.2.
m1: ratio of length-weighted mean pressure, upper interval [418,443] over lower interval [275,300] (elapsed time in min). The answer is 0.91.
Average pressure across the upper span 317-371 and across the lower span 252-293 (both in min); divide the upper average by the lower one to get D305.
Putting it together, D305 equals 1.0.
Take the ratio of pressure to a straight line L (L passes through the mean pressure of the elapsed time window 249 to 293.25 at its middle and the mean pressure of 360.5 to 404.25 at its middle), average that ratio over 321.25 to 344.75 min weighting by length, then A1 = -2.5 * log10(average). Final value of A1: 0.019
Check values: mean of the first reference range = 14.7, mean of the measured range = 14.2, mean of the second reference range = 14.2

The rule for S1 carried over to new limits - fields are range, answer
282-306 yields 14.4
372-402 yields 14.1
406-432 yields 13.8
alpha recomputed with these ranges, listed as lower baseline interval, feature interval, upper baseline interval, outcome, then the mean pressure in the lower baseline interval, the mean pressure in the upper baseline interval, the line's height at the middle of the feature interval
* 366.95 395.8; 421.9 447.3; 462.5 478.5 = 1.82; 14.2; 14.4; 14.3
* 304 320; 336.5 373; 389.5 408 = -0.93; 14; 14.1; 14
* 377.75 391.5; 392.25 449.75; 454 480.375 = 2.36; 14.2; 14.3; 14.2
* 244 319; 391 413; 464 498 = 0.29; 14.4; 14.1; 14.2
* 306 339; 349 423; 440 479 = -0.84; 14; 13.9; 14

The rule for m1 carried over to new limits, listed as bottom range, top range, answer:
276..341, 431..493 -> 0.97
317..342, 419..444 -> 0.95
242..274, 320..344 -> 0.97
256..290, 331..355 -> 0.97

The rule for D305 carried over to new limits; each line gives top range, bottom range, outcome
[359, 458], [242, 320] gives 0.96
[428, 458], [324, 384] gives 0.93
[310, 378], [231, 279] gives 0.98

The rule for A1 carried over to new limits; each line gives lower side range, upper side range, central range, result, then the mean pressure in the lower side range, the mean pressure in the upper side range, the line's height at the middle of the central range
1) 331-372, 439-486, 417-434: 0.04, 14.4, 13.9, 14.1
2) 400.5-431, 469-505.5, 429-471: 0.02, 13.9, 14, 13.9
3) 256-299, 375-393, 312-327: 0.03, 14.7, 14.2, 14.5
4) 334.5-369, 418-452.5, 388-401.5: -0.02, 14.4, 13.3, 13.8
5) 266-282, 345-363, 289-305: 0.03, 14.8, 14.3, 14.7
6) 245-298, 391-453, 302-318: 0.03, 14.6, 13.6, 14.4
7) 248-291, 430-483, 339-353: -0.02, 14.7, 13.8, 14.3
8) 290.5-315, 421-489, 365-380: -0.03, 14.1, 13.8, 14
